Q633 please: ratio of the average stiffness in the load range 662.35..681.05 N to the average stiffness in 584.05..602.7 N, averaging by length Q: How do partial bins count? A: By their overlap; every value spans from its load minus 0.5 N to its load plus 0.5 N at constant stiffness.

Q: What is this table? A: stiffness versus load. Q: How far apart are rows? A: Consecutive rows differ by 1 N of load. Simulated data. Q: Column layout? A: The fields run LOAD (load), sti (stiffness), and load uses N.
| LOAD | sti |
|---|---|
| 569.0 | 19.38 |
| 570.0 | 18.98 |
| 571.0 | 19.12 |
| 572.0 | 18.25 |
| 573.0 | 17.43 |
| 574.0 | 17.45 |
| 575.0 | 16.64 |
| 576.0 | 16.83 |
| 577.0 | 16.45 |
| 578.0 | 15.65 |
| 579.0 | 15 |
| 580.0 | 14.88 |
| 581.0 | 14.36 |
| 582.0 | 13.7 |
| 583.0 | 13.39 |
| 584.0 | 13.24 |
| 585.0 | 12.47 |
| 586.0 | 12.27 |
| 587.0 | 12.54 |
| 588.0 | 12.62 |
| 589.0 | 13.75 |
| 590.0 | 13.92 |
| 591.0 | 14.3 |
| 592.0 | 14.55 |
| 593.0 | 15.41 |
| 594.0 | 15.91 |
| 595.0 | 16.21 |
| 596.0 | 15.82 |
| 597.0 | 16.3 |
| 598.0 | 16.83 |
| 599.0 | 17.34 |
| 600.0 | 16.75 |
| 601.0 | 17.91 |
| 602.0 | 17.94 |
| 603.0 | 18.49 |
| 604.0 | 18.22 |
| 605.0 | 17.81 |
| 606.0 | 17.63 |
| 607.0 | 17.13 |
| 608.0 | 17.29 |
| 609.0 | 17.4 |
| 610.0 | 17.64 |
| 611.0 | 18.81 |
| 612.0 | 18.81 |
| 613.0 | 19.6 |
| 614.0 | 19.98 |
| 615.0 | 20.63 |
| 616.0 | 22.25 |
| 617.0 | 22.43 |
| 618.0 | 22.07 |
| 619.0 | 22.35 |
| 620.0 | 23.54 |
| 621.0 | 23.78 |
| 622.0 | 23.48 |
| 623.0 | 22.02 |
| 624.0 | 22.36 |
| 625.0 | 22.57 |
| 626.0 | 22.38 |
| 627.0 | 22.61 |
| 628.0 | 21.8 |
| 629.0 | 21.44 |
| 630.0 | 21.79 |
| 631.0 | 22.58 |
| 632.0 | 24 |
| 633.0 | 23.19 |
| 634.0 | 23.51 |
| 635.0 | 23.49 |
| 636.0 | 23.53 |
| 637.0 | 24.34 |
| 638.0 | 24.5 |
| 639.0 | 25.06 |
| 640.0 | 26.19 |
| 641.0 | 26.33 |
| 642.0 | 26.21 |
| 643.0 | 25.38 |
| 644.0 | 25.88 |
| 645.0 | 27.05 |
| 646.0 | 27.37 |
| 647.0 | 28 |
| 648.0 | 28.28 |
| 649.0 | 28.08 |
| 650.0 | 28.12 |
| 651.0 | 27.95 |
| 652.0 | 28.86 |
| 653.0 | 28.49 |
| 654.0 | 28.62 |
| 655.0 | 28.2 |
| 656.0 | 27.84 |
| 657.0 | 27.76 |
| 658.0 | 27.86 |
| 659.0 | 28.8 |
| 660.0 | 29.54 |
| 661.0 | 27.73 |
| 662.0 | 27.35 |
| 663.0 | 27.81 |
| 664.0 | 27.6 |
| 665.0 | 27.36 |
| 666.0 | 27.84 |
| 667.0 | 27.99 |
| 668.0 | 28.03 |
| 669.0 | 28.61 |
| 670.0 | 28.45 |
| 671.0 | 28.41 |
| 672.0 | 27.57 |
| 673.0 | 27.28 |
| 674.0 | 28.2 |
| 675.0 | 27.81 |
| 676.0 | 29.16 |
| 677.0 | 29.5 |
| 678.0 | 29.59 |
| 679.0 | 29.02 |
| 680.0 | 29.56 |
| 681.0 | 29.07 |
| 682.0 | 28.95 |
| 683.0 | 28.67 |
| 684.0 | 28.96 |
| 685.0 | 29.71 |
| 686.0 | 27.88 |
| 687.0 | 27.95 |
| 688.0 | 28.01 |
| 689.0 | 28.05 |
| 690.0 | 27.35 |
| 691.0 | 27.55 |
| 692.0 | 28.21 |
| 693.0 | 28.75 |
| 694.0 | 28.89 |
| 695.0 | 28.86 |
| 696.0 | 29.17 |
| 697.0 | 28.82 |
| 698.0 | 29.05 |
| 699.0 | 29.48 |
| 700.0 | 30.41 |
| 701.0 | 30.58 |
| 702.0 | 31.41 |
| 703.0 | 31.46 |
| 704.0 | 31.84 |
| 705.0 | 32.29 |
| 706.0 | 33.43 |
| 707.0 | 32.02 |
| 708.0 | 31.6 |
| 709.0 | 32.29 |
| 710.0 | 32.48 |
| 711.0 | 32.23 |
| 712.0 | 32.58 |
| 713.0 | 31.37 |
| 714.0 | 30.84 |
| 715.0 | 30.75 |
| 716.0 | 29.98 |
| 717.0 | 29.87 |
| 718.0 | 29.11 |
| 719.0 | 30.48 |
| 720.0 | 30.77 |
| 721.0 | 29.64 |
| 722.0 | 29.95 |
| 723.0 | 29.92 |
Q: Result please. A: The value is 1.87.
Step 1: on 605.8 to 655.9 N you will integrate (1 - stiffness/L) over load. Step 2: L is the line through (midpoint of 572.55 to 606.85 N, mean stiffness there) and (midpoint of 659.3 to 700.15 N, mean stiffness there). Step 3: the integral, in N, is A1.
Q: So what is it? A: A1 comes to -4.6 N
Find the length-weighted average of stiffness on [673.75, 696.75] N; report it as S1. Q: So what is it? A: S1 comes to 28.7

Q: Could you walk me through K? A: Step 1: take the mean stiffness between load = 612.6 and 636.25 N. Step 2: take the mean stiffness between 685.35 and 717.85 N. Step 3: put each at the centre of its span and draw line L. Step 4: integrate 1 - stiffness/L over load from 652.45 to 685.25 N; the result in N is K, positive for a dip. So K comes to -1.9 N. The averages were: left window 22.4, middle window 28.4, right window 30.2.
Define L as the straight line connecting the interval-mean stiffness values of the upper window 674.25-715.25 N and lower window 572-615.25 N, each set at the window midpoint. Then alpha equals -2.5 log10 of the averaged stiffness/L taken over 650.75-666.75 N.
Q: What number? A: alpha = -0.13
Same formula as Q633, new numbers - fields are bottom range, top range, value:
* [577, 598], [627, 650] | 1.73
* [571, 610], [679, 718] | 1.89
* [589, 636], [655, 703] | 1.46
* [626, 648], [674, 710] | 1.21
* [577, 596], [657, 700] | 2.00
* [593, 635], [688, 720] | 1.52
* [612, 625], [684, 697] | 1.29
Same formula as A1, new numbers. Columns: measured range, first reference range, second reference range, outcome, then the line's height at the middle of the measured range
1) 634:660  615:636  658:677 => -1.43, 25.5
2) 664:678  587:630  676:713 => -0.70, 26.9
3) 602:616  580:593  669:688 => -1.04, 17.2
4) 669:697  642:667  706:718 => 0.99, 29.6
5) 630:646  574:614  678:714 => -1.96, 22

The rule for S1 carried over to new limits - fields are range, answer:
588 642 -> 20.1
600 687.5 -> 24.9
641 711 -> 28.8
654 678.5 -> 28.2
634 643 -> 24.9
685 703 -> 28.9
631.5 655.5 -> 26.3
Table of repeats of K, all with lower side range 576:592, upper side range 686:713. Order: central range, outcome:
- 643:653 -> -2.0 N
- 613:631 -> -2.6 N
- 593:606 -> -0.7 N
